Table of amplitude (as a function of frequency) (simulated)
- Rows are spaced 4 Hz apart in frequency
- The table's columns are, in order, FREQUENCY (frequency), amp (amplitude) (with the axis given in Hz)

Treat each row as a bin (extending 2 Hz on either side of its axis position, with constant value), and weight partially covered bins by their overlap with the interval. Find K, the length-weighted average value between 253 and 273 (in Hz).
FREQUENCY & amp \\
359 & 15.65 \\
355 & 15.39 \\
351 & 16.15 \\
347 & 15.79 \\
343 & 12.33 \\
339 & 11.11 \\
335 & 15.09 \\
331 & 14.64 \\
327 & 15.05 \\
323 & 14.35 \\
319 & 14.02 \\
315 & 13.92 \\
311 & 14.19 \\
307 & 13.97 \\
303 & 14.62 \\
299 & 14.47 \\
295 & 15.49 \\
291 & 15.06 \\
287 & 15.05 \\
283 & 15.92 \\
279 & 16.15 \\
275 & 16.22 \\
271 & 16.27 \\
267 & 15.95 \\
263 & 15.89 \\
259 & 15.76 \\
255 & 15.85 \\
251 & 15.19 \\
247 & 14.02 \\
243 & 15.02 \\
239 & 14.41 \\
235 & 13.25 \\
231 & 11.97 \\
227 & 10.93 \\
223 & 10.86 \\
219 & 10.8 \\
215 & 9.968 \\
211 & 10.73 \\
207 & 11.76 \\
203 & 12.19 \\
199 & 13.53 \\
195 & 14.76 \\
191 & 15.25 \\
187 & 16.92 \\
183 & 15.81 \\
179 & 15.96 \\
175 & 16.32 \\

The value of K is 15.9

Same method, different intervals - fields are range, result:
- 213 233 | 10.9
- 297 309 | 14.4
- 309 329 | 14.3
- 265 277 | 16.1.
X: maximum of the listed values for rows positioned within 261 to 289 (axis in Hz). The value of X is 16.27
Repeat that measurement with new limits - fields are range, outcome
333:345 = 15.09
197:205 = 13.53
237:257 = 15.85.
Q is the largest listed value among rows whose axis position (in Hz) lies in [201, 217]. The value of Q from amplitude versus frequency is 12.19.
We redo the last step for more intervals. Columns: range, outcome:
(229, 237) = 13.25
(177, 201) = 16.92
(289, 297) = 15.49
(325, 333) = 15.05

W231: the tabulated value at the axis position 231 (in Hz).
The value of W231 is 11.97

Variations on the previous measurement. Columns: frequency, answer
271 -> 16.27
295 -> 15.49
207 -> 11.76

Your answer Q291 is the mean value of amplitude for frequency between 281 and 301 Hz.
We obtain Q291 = 15.2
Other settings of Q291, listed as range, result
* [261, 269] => 15.9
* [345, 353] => 16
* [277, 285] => 16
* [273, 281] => 16.2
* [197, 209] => 12.5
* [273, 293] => 15.7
